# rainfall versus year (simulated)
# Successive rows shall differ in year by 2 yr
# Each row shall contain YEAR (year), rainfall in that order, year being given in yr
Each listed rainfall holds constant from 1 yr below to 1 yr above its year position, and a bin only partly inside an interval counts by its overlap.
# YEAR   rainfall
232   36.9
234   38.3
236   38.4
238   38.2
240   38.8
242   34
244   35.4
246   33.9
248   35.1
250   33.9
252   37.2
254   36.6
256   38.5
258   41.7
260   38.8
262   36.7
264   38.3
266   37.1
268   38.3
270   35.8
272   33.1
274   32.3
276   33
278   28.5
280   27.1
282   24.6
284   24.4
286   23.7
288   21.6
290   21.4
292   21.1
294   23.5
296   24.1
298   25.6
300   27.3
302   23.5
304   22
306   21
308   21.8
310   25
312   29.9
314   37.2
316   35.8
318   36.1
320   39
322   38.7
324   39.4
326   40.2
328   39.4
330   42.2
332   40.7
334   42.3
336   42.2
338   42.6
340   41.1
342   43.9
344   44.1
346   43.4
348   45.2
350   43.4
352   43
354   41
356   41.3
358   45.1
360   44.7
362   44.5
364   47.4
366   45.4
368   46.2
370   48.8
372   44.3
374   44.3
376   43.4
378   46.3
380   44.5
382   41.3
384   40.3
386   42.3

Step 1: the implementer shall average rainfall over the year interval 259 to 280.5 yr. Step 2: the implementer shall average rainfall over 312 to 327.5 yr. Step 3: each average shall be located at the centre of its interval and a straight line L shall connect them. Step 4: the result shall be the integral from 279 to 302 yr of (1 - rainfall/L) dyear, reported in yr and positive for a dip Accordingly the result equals 7.6 yr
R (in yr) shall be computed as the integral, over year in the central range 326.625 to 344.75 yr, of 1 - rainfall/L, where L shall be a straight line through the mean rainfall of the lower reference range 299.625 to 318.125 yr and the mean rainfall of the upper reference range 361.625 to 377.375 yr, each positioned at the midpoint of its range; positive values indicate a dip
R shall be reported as -3.3 yr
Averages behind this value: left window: 27.6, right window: 45.6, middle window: 42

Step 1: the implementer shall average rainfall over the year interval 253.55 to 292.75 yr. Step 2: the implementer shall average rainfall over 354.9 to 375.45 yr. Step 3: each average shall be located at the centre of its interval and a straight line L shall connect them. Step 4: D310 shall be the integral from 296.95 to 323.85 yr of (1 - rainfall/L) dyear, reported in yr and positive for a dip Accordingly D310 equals 5.4 yr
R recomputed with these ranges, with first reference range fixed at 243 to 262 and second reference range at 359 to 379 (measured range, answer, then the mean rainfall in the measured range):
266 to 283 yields 2.9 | 31.9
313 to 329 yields 1.4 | 38.2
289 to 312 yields 9.6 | 23.6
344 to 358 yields 0.3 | 43.1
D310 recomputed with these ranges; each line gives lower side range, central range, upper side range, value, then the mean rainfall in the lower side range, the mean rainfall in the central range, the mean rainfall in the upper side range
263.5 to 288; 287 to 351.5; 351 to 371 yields 7.49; 30.8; 34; 44.7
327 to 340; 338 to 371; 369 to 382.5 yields -0.80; 41.5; 44.2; 44.8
